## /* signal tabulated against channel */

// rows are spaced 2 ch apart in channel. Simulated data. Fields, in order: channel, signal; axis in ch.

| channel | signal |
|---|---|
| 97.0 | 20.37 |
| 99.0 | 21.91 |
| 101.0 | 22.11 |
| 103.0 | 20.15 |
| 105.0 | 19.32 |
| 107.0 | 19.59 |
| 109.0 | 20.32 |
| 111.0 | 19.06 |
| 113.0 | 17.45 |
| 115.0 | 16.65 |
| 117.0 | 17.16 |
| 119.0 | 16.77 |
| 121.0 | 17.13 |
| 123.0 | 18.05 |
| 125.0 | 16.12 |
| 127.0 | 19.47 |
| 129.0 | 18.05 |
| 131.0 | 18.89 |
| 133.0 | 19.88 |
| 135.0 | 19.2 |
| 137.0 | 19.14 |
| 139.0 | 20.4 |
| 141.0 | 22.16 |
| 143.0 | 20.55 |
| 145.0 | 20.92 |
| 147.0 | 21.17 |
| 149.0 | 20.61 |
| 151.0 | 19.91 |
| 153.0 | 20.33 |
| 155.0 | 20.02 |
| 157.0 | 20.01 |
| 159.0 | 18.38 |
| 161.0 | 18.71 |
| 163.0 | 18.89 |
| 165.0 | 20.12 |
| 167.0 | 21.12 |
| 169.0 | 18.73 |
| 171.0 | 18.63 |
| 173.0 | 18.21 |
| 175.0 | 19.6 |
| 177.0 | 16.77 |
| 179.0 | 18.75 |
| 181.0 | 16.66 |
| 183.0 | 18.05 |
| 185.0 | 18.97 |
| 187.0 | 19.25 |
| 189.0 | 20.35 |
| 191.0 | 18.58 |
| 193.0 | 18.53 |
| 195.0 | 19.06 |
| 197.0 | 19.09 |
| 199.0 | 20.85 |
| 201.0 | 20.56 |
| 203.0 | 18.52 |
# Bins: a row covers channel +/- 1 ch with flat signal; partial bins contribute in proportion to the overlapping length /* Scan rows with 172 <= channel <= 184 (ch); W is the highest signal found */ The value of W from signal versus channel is 19.6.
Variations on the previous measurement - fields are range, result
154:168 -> 21.12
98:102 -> 22.11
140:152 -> 22.16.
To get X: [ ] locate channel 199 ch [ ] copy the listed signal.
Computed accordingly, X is 20.85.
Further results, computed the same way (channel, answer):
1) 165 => 20.12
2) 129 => 18.05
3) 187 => 19.25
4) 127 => 19.47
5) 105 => 19.32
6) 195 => 19.06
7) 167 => 21.12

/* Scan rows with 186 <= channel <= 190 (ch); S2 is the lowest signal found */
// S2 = 19.25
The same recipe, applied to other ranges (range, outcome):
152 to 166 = 18.38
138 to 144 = 20.4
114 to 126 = 16.12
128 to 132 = 18.05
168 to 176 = 18.21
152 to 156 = 20.02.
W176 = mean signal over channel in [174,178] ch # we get 18.2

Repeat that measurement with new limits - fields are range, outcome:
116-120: 17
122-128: 17.9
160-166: 19.2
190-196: 18.7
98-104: 21.4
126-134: 19.1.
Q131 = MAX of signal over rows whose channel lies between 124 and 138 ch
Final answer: 19.88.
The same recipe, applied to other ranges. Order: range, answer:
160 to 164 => 18.89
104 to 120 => 20.32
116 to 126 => 18.05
